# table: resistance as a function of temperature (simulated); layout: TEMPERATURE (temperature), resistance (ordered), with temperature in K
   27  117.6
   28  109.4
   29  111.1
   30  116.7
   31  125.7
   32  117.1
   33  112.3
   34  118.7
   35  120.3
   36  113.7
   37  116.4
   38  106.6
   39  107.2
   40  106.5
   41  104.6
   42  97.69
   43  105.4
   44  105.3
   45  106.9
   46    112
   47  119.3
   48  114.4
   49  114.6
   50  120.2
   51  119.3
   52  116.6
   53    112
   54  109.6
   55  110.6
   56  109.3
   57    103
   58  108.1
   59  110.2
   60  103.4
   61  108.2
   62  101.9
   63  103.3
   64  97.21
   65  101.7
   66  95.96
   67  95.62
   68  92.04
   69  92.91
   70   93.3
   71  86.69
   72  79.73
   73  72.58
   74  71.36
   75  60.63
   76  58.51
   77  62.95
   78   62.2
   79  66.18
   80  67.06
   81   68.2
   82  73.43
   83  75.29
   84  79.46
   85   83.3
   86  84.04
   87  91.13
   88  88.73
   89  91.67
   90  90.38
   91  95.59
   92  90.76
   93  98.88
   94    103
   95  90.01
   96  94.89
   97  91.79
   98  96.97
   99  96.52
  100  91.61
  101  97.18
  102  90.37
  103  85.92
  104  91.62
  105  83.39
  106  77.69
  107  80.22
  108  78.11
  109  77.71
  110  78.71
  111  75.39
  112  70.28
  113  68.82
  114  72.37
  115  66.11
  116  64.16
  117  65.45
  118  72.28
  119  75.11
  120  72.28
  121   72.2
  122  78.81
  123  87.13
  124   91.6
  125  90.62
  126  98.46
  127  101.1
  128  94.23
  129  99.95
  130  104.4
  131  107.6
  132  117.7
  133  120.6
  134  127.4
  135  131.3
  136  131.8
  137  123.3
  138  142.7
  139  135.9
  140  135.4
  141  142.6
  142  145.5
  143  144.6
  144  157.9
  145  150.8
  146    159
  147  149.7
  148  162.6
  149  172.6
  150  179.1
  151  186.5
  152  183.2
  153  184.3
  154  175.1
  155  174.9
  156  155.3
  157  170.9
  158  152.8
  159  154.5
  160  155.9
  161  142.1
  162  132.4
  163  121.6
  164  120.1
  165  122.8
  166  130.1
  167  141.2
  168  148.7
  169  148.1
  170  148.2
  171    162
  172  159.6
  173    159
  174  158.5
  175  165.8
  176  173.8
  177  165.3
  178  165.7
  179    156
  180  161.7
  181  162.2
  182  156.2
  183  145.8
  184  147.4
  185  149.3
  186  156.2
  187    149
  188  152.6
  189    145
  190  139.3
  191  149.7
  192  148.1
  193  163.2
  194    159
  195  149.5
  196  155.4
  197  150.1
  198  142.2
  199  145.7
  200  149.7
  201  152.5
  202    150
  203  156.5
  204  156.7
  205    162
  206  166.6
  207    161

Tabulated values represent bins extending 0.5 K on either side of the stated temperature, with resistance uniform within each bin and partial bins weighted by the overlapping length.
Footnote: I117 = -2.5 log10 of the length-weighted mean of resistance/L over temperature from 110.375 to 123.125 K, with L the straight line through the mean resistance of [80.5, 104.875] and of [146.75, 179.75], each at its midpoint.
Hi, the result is 0.48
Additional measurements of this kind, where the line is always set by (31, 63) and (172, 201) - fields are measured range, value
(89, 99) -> 0.31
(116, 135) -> 0.41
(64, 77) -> 0.38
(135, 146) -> -0.01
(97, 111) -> 0.43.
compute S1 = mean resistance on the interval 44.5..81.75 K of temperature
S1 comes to 95.2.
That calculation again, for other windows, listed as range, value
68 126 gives 81.2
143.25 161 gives 165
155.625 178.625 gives 150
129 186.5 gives 149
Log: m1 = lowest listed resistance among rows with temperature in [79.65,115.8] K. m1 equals 66.11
